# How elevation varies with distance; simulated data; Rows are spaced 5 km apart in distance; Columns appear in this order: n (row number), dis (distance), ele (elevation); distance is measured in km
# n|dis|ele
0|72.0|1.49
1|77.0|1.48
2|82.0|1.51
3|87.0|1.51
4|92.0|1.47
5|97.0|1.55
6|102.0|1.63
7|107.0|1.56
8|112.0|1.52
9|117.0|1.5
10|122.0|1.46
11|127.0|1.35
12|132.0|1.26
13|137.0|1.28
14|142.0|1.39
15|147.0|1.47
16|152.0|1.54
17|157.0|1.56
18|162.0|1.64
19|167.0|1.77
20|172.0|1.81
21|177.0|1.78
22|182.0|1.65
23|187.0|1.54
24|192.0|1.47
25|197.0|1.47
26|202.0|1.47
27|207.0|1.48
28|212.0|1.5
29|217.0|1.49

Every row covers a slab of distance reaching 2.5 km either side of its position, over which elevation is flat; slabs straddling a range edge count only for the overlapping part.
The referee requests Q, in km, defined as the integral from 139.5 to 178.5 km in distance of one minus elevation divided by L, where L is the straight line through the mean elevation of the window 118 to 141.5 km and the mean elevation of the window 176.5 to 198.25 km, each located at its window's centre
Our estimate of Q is -4.0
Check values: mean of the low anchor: 1.35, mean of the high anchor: 1.57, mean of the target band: 1.62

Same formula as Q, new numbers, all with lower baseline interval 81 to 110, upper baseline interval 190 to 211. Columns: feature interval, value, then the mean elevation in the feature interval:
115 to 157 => 2.8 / 1.41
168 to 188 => -3.0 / 1.71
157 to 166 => -0.8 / 1.64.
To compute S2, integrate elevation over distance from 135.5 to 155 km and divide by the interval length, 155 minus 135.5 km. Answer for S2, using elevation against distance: 1.43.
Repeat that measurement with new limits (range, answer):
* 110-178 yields 1.52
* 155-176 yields 1.7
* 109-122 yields 1.5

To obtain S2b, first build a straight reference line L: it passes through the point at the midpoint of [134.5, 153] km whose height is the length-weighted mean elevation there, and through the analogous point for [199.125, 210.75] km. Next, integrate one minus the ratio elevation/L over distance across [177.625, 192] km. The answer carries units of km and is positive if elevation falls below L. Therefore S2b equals -1.4 km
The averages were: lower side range 1.41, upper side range 1.48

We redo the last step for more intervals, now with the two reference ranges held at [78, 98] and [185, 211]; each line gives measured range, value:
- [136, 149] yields 0.93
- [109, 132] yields 0.93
